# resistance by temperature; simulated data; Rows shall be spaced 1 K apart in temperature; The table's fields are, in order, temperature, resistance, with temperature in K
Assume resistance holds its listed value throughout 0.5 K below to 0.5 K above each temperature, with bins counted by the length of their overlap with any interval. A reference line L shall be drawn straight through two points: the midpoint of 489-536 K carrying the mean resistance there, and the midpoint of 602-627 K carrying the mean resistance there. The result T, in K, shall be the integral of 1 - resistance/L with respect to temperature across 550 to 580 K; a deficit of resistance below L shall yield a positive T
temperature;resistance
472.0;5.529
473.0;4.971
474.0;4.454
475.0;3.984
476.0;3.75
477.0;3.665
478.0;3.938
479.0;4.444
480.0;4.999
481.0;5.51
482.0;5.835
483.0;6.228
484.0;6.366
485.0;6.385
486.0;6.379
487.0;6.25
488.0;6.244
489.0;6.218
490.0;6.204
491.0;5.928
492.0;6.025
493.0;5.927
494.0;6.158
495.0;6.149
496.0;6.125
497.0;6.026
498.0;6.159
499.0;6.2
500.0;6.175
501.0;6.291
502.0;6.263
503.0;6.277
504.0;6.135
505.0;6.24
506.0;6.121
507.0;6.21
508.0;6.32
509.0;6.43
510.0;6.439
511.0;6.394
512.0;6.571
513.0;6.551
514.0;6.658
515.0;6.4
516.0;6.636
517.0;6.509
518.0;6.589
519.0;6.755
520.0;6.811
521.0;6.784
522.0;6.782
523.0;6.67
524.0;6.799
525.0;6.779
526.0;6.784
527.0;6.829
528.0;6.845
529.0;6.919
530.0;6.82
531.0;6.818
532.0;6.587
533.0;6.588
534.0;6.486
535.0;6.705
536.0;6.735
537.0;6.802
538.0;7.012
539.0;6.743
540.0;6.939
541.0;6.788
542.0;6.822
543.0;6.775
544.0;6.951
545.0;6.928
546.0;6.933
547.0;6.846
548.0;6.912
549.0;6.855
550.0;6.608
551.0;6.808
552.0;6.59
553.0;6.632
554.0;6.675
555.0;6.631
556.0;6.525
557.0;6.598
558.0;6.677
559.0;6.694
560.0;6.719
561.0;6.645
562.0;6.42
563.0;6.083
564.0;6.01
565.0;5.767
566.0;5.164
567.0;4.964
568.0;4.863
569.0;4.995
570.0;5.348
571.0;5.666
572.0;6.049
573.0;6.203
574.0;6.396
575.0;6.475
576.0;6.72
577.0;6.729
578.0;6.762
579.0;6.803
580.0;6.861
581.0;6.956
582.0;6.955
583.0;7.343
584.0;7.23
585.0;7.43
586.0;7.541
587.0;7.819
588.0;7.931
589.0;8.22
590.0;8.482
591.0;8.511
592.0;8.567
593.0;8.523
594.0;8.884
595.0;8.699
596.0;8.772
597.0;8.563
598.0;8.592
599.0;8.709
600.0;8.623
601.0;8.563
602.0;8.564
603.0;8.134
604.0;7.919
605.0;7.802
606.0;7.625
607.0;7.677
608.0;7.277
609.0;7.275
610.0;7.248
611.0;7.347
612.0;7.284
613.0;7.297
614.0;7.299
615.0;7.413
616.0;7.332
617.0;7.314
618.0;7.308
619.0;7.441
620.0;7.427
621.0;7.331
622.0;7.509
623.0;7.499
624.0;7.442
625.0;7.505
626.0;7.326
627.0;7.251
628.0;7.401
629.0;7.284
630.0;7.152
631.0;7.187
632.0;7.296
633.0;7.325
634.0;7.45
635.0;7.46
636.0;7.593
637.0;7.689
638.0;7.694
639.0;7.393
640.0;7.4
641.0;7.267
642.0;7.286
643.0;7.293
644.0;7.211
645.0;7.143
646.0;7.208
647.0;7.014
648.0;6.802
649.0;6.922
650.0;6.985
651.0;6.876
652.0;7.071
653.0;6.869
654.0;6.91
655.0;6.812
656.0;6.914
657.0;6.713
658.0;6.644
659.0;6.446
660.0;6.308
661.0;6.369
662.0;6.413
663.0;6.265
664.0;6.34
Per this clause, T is 3.2 K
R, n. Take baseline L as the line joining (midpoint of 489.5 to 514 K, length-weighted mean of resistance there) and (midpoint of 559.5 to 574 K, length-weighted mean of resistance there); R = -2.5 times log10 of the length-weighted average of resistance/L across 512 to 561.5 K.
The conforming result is -0.13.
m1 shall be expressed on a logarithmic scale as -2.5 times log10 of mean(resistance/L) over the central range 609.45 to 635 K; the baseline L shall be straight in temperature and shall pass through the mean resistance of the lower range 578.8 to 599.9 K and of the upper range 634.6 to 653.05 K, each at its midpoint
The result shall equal 0.03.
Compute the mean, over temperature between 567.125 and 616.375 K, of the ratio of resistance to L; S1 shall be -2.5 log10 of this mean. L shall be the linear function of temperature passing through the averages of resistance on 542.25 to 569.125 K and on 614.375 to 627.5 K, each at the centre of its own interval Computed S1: -0.07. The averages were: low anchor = 6.4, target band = 7.42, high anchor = 7.39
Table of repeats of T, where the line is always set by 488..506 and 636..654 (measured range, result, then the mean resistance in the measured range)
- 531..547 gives -0.86 K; 6.79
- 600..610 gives -1.41 K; 7.88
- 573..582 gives 0.02 K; 6.7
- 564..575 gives 1.74 K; 5.61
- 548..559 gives -0.21 K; 6.67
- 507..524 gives -0.80 K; 6.58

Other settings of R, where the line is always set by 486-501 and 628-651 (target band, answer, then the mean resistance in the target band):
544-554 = -0.04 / 6.79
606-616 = -0.05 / 7.36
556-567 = 0.07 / 6.23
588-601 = -0.23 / 8.57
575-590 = -0.06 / 7.25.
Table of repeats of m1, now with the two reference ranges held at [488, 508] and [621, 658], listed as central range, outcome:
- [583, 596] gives -0.189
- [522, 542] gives -0.060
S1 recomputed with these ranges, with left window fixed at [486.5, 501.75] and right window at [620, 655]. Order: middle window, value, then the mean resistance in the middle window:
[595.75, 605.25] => -0.21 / 8.43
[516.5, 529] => -0.06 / 6.75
